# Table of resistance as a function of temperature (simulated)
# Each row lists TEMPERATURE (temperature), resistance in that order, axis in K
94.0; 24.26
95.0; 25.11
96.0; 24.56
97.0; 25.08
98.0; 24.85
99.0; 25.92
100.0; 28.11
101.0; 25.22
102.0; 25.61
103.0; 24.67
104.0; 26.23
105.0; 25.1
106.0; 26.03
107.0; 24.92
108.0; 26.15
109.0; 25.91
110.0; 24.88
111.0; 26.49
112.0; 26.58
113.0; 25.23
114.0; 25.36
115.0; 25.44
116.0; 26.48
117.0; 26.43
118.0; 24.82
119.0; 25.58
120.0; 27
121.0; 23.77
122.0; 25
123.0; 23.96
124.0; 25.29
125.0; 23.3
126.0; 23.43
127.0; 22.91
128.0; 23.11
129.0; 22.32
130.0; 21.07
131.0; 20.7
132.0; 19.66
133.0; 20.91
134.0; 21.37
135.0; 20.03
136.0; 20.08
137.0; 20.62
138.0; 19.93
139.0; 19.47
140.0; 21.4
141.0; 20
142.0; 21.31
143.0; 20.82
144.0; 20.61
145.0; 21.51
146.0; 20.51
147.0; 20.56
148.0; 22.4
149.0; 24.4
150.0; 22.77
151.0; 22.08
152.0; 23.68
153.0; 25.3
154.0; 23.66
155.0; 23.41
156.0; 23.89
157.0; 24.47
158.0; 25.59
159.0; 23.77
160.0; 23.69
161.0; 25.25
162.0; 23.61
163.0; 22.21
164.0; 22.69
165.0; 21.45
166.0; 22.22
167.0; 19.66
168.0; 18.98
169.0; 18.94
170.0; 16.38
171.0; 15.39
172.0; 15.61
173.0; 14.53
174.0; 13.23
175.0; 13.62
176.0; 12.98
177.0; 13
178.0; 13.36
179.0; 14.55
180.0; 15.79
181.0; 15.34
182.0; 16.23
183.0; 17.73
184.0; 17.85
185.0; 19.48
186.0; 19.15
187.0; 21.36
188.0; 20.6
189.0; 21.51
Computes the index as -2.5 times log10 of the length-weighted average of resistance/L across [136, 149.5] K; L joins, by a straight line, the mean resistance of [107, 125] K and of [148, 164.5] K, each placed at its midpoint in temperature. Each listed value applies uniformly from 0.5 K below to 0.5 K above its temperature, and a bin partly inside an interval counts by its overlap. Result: 0.159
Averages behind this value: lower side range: 25.5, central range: 21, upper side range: 23.7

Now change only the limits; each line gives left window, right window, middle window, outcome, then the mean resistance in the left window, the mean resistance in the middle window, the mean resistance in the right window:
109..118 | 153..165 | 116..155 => 0.11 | 25.8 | 22.5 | 23.8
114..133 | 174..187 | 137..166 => -0.14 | 23.9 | 22.5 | 15.9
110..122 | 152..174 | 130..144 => 0.16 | 25.7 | 20.5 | 21.3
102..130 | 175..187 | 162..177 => 0.00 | 25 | 17.7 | 16.1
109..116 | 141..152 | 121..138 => 0.08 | 25.7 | 22.1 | 21.7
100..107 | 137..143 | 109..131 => -0.06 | 25.6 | 24.6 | 20.5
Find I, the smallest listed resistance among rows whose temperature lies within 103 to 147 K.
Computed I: 19.47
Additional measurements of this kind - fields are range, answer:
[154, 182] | 12.98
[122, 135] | 19.66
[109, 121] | 23.77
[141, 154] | 20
